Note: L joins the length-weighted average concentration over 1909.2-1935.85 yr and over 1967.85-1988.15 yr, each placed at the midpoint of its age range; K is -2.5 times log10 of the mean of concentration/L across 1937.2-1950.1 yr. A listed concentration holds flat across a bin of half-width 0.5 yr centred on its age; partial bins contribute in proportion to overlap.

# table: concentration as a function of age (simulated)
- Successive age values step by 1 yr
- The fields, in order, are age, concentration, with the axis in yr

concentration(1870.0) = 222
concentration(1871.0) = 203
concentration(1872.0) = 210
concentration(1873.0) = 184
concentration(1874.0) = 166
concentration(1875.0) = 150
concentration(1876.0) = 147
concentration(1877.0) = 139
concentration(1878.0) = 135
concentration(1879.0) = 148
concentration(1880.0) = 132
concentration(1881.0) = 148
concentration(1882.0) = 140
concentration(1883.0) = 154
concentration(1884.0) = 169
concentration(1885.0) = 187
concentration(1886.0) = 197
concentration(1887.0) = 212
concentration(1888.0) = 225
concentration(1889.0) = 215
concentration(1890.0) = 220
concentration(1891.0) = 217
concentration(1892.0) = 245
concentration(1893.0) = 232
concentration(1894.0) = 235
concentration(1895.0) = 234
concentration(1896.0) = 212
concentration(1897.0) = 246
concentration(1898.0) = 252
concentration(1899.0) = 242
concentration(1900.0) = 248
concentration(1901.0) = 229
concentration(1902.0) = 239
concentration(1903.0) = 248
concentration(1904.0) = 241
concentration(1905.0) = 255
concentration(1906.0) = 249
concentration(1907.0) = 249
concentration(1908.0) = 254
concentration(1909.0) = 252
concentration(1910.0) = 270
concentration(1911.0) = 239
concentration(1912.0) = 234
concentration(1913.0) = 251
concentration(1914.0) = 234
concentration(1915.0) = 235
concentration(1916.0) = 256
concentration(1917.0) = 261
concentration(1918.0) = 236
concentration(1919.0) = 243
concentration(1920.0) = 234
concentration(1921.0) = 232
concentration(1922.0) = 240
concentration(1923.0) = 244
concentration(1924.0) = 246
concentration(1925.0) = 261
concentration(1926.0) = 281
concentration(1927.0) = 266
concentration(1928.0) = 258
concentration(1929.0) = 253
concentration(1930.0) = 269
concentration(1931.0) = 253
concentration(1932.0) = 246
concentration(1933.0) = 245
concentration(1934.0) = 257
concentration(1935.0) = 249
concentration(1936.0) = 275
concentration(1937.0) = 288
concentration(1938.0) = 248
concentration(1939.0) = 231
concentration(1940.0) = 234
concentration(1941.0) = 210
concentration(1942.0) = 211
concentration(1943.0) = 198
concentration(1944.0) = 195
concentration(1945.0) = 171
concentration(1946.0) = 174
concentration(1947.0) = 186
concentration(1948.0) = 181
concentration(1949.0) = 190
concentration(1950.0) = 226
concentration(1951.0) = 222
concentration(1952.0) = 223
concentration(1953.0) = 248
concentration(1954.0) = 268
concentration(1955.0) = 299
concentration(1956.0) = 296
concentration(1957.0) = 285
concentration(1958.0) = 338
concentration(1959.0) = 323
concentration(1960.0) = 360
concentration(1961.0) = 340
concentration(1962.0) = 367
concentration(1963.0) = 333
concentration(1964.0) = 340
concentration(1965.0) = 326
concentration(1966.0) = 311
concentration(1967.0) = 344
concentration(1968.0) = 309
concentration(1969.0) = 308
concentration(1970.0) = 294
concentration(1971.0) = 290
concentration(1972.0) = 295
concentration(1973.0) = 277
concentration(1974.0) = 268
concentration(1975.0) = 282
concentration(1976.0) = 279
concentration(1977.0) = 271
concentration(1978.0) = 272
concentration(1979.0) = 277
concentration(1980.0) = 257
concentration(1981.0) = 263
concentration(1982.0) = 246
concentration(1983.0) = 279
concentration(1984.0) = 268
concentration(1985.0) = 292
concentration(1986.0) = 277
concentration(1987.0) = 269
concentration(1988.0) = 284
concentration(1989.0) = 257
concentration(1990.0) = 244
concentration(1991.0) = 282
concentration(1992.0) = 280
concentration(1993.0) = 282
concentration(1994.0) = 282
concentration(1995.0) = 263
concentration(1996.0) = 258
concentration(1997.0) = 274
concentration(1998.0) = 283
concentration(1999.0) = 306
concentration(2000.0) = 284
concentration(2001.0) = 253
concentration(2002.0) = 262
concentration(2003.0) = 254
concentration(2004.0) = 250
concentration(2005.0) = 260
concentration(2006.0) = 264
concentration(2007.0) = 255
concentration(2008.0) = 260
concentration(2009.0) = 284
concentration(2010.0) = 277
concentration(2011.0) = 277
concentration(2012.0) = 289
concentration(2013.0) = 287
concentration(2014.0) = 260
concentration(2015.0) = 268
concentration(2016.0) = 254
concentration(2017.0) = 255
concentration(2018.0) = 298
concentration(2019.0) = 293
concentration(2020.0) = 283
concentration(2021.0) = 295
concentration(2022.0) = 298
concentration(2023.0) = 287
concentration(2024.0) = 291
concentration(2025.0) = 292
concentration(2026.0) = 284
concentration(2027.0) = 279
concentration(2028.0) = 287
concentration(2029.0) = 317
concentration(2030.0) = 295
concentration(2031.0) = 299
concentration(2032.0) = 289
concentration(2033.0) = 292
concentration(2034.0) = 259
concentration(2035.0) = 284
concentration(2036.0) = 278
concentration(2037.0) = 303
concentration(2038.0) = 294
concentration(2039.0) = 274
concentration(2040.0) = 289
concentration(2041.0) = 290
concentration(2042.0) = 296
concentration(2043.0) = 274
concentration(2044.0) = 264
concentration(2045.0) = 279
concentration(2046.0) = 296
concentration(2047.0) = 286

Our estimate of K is 0.26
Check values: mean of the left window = 250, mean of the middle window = 206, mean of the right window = 278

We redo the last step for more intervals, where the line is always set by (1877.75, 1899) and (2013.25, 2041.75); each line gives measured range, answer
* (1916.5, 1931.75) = -0.14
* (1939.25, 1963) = -0.05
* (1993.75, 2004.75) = -0.01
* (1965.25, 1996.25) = -0.10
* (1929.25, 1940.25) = -0.12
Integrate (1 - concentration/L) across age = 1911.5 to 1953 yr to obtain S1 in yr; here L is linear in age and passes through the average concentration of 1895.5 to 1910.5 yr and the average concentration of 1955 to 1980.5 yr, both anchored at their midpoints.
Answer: 5.5 yr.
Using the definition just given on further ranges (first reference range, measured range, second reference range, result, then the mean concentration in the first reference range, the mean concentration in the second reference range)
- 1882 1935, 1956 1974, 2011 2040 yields -4.0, 238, 285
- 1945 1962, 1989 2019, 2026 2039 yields 0.9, 260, 289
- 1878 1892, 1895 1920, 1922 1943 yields -3.6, 182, 250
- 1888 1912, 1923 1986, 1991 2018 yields -2.6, 240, 271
